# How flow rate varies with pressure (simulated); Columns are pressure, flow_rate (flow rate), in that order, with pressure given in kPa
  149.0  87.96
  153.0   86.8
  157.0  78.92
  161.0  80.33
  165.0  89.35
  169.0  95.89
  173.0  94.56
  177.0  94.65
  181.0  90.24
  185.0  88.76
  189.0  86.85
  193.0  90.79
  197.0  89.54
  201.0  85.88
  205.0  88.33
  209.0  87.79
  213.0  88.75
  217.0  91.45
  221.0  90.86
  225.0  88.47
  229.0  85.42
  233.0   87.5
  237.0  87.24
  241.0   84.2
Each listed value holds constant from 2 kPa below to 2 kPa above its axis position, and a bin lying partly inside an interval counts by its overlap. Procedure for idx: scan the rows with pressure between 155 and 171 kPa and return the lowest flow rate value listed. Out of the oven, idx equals 78.92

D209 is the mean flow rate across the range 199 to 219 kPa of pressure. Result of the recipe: 88.4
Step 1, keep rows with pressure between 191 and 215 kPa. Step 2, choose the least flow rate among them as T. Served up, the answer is 85.88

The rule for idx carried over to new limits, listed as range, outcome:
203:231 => 85.42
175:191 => 86.85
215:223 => 90.86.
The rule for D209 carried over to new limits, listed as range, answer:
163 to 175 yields 93.3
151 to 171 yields 86.3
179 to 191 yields 88.6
